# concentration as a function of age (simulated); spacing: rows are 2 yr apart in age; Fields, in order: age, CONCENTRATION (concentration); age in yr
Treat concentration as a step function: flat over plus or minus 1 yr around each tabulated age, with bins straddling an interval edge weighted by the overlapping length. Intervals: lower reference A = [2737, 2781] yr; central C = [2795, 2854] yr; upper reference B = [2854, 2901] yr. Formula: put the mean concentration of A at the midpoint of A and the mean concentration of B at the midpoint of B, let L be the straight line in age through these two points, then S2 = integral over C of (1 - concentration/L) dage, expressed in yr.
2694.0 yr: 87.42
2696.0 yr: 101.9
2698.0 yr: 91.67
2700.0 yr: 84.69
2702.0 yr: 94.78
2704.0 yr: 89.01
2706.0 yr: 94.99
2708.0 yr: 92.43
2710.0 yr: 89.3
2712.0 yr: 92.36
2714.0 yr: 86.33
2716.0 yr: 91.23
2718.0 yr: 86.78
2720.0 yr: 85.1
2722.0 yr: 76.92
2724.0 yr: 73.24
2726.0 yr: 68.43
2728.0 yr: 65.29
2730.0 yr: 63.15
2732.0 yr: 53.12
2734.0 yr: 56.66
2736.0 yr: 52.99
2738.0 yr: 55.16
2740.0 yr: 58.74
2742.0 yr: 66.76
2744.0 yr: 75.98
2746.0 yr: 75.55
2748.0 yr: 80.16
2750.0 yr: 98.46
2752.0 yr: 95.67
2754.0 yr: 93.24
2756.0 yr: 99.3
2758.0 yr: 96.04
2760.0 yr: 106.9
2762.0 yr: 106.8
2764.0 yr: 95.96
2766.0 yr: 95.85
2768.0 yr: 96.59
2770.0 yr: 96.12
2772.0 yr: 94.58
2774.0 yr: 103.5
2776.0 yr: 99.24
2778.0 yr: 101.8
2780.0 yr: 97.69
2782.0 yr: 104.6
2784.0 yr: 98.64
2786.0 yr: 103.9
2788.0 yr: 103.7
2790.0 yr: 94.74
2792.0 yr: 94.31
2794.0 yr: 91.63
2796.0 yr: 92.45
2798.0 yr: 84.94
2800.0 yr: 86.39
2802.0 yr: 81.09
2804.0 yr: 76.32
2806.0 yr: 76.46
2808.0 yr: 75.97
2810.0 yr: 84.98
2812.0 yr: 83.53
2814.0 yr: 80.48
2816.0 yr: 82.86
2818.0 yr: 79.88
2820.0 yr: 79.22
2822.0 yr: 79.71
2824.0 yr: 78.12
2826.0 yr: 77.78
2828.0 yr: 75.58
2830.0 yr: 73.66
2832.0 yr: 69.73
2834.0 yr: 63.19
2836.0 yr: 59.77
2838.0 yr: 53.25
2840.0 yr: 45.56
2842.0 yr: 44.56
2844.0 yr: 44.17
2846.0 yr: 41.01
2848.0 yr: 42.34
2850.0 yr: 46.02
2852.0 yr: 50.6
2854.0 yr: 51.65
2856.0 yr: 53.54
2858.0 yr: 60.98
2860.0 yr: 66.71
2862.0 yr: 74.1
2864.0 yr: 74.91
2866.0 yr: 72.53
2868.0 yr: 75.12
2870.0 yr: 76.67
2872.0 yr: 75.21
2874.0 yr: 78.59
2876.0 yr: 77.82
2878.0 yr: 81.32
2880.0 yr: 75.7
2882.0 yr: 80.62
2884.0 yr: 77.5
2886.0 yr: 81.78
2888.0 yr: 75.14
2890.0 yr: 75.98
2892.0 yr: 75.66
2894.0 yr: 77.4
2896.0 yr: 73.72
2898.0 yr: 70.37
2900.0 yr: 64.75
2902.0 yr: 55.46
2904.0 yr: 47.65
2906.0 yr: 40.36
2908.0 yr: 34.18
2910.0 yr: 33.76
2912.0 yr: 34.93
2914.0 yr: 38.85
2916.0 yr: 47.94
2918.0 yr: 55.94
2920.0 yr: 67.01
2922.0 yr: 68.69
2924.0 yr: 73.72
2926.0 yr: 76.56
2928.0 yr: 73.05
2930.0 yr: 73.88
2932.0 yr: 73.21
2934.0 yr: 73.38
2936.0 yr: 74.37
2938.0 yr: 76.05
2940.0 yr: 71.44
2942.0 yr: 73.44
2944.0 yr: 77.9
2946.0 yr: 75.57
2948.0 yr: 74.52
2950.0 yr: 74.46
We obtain 9.0 yr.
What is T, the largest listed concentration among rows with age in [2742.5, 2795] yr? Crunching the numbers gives 106.9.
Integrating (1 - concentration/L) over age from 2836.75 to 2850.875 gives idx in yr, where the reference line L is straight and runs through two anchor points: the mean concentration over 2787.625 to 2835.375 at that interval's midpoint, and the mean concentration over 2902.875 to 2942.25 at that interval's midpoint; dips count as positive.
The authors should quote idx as 5.59 yr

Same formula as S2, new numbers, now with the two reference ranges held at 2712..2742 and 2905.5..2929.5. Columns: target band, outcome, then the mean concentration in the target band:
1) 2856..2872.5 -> -3.4 yr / 70.8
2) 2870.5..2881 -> -3.6 yr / 77.7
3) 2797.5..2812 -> -3.9 yr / 80.9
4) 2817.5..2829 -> -3.0 yr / 78.3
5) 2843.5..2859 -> 2.8 yr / 48.9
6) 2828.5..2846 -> 1.4 yr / 56.4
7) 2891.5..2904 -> -2.5 yr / 67.6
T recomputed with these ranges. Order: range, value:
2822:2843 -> 79.71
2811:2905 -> 83.53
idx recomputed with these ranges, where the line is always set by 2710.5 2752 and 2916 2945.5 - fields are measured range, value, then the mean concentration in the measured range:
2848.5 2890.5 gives 1.1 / 70.2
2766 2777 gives -3.7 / 97.8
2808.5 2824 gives -1.8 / 81.1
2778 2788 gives -3.9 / 102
